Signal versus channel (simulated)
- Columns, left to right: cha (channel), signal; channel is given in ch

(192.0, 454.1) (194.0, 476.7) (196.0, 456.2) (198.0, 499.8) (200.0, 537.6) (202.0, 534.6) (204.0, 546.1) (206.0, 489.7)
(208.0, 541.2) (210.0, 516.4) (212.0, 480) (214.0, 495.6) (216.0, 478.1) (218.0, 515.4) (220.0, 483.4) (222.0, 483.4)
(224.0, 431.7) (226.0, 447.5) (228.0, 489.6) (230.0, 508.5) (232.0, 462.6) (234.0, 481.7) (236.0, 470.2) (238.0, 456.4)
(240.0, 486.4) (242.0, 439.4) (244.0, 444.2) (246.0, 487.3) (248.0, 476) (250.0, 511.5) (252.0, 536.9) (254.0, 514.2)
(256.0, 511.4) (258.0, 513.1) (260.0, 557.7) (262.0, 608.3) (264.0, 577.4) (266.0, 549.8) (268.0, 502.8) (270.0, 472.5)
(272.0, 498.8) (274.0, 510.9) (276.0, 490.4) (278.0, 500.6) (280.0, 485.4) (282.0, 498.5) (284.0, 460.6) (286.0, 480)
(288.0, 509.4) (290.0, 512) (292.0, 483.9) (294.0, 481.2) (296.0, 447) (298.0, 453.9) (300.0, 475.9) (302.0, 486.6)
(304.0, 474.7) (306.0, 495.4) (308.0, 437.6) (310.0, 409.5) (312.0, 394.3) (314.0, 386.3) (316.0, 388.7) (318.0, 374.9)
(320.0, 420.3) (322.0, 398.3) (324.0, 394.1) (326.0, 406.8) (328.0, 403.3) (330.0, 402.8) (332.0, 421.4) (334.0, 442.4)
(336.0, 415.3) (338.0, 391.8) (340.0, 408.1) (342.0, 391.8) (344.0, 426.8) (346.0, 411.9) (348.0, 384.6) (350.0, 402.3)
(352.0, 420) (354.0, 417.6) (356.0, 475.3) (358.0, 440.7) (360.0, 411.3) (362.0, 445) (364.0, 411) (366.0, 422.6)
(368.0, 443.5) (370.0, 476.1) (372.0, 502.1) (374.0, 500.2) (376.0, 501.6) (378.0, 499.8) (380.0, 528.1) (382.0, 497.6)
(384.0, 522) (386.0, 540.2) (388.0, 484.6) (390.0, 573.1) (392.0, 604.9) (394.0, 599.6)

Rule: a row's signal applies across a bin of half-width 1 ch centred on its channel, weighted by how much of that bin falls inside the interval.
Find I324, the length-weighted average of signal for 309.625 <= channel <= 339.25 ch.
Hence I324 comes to 403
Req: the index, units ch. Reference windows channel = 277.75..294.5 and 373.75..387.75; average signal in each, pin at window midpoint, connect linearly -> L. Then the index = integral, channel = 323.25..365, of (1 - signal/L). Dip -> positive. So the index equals 7.3 ch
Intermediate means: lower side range 490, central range 416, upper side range 512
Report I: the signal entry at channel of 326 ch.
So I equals 406.8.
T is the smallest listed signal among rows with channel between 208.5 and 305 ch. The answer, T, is 431.7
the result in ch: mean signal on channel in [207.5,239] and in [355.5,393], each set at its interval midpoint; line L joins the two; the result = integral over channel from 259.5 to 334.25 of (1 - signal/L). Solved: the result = 3.1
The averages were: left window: 483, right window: 489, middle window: 465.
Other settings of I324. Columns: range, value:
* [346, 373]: 434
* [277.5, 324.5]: 452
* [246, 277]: 521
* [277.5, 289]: 489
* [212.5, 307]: 492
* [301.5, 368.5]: 419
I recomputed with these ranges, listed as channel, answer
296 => 447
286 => 480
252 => 536.9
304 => 474.7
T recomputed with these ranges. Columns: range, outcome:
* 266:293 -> 460.6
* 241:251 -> 439.4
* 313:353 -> 374.9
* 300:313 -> 394.3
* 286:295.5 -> 480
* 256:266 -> 511.4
